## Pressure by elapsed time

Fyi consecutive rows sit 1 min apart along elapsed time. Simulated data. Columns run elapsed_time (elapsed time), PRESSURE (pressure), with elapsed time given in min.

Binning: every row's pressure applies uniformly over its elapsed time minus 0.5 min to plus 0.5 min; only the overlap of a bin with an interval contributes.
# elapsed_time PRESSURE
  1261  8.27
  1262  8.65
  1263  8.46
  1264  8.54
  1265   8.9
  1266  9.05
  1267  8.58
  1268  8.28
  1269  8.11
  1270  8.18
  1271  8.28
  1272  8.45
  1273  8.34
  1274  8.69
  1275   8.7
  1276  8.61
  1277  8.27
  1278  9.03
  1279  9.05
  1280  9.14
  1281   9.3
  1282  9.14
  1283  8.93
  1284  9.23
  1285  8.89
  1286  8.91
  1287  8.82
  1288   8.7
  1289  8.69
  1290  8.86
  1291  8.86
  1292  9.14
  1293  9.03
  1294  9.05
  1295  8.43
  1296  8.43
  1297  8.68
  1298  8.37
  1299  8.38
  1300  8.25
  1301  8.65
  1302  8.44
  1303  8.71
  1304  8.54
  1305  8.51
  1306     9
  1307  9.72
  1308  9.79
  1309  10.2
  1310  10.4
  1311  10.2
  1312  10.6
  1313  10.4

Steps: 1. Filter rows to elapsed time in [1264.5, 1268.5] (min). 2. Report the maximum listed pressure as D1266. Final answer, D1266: 9.05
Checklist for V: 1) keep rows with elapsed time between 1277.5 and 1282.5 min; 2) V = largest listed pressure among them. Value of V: 9.3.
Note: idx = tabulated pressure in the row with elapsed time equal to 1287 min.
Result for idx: 8.82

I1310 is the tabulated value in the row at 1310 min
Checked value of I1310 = 10.4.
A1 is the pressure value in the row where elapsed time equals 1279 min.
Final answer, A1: 9.05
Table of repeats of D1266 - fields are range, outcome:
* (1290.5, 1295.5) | 9.14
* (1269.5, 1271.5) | 8.28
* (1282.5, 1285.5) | 9.23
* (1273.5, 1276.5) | 8.7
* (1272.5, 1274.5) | 8.69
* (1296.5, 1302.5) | 8.68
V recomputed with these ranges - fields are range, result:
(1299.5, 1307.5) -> 9.72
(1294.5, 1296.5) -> 8.43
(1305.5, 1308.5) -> 9.79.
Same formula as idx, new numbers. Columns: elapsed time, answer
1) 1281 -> 9.3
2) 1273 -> 8.34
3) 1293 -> 9.03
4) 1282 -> 9.14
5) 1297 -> 8.68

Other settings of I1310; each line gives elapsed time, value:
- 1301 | 8.65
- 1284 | 9.23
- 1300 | 8.25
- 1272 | 8.45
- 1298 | 8.37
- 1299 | 8.38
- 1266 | 9.05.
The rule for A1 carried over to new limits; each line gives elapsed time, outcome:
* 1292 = 9.14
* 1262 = 8.65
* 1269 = 8.11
